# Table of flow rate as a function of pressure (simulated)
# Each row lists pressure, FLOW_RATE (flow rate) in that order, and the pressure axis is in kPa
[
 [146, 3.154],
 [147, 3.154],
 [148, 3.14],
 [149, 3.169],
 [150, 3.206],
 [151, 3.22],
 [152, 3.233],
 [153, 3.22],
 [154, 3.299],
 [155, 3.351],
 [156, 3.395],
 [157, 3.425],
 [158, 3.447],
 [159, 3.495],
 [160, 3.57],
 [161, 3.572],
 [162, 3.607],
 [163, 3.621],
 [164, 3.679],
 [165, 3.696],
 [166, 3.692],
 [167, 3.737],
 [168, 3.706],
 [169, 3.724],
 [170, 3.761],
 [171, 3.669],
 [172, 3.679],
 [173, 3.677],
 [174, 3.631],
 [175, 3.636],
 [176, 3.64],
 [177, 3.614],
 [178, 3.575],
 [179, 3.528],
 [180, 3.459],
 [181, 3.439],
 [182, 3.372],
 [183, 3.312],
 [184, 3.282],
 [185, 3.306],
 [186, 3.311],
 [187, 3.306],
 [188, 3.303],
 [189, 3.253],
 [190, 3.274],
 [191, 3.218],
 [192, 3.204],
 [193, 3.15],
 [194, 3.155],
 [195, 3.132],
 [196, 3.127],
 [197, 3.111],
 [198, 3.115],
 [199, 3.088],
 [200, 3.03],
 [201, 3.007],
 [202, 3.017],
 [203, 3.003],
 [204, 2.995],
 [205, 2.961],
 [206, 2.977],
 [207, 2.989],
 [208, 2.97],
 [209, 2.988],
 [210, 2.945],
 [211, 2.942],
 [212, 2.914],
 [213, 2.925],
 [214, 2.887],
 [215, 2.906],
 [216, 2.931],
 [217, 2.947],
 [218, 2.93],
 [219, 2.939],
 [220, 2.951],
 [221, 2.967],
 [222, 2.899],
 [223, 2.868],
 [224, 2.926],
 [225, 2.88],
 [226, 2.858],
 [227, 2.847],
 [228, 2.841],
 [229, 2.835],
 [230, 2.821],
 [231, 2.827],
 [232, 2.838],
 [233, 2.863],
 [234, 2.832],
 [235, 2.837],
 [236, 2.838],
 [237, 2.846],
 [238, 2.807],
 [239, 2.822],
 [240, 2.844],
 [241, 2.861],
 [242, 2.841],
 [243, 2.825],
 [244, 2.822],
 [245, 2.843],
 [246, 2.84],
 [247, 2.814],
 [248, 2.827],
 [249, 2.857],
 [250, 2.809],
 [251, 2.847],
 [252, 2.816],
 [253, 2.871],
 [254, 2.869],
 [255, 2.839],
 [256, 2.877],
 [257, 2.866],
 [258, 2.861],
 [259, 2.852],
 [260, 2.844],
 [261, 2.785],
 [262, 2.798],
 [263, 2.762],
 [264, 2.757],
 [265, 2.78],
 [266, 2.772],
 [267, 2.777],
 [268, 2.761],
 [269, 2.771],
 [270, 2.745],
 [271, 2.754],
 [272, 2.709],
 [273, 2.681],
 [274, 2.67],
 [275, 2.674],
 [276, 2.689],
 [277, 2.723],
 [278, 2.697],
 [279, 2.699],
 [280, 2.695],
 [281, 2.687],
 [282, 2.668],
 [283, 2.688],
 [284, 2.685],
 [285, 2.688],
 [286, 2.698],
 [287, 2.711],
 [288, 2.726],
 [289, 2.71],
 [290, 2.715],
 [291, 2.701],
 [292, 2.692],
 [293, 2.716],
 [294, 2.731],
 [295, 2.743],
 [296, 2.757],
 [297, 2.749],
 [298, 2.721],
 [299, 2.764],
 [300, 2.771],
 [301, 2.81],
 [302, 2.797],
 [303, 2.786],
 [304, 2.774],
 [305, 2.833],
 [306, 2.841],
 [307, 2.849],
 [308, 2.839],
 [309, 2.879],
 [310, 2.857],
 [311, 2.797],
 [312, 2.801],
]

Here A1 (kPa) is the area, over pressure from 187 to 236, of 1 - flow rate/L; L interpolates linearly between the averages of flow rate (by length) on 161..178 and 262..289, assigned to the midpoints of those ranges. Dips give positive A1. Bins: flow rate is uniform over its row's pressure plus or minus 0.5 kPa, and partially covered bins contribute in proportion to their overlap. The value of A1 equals 4.6 kPa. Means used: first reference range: 3.67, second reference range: 2.72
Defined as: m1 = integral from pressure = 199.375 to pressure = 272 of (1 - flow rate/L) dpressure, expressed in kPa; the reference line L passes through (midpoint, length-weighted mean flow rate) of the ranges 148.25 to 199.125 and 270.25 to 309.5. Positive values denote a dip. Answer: 4.4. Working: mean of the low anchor 3.42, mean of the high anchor 2.74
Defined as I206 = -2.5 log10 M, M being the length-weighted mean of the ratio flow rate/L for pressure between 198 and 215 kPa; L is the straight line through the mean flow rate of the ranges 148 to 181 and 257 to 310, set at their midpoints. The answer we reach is 0.095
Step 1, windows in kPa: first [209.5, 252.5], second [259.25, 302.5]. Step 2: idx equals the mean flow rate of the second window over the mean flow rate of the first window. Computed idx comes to 1.0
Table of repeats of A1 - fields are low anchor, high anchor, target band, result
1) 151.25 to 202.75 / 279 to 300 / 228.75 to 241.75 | 0.90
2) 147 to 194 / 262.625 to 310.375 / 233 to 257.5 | 1.25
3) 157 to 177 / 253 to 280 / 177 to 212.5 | 2.38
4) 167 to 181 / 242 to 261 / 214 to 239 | 1.79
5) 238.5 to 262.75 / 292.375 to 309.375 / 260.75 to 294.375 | 1.06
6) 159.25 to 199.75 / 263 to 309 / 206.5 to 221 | 1.25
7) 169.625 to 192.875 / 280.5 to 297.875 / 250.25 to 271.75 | 0.70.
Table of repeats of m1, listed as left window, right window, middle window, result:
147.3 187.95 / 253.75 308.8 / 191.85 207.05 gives 1.0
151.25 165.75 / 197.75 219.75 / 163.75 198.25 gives -2.0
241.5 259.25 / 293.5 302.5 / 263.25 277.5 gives 0.4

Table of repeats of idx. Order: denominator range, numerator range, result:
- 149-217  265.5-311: 0.83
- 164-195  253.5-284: 0.79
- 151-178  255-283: 0.77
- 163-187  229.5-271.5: 0.79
